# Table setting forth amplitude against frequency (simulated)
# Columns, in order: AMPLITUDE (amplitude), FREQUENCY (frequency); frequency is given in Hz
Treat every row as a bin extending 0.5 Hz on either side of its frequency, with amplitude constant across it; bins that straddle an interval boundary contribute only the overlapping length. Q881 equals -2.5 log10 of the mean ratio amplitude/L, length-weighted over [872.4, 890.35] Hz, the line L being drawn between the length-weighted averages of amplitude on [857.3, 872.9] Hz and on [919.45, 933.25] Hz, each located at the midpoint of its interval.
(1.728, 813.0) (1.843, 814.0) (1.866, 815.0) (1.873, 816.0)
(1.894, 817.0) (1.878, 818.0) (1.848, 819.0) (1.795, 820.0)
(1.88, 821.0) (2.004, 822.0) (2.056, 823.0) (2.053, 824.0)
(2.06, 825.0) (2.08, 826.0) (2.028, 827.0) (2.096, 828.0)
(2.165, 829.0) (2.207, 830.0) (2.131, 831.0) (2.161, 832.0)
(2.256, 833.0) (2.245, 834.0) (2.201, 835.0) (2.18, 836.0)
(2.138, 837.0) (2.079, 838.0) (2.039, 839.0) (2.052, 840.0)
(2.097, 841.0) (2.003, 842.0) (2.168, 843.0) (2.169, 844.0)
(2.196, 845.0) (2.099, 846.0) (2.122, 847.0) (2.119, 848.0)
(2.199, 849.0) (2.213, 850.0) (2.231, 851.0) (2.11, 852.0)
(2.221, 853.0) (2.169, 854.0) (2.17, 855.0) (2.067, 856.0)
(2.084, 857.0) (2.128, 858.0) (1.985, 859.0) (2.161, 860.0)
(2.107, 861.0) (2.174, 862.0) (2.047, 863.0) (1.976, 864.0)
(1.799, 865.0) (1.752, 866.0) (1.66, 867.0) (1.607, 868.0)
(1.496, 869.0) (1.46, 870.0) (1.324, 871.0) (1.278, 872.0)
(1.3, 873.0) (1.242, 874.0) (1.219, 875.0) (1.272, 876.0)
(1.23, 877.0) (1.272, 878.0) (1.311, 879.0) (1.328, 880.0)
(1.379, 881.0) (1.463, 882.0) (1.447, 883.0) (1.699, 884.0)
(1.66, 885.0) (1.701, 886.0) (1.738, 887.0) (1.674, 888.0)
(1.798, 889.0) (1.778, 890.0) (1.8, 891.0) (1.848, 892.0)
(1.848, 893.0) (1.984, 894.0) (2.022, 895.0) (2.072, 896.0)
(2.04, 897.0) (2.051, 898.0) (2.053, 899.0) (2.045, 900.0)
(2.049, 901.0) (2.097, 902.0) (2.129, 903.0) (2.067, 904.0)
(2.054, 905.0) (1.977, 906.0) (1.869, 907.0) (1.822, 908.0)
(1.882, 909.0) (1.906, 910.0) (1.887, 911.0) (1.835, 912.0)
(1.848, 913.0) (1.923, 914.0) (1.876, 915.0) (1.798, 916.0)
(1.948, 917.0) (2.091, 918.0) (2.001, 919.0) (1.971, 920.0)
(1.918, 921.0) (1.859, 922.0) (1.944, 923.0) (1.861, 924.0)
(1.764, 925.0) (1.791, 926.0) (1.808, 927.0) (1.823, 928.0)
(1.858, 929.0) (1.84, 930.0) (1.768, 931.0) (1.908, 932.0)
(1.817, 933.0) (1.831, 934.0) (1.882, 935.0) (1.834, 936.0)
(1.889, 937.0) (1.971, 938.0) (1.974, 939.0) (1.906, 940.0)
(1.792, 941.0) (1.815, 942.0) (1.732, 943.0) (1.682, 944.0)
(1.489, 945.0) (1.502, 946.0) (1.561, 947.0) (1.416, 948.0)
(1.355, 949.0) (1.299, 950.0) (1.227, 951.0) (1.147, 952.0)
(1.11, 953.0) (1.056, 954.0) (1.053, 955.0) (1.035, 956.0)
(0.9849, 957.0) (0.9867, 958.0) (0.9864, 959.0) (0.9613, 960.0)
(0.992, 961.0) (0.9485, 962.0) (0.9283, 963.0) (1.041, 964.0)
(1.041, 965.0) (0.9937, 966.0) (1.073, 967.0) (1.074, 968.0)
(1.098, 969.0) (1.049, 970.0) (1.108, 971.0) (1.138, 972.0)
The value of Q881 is 0.22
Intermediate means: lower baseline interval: 1.79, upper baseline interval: 1.85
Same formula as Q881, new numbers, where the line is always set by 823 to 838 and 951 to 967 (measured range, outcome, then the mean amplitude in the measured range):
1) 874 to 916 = -0.14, 1.77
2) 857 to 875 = 0.07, 1.73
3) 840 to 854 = -0.08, 2.15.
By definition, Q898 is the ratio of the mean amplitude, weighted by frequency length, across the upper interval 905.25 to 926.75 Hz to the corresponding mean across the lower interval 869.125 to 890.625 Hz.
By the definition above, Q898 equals 1.30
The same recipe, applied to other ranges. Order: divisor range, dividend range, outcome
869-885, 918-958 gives 1.21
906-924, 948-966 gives 0.56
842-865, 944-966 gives 0.55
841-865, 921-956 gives 0.78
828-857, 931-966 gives 0.66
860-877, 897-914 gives 1.22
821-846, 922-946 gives 0.86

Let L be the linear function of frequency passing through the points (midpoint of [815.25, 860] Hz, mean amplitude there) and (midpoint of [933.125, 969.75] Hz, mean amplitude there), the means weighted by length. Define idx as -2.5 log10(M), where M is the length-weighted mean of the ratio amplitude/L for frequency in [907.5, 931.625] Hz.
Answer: -0.20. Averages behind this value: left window 2.09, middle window 1.88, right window 1.35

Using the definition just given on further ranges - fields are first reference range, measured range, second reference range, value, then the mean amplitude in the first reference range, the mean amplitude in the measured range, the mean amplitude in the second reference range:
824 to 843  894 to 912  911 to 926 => -0.03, 2.12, 2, 1.9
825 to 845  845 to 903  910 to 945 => 0.11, 2.13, 1.82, 1.86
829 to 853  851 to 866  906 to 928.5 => 0.01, 2.15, 2.08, 1.89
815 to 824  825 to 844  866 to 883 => -0.20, 1.91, 2.13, 1.38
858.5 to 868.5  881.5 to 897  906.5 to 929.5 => 0.08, 1.93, 1.78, 1.88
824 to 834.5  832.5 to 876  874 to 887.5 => -0.09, 2.14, 1.95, 1.43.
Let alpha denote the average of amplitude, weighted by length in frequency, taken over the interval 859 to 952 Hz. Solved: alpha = 1.76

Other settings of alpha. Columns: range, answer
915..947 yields 1.84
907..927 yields 1.89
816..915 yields 1.9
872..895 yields 1.55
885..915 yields 1.92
